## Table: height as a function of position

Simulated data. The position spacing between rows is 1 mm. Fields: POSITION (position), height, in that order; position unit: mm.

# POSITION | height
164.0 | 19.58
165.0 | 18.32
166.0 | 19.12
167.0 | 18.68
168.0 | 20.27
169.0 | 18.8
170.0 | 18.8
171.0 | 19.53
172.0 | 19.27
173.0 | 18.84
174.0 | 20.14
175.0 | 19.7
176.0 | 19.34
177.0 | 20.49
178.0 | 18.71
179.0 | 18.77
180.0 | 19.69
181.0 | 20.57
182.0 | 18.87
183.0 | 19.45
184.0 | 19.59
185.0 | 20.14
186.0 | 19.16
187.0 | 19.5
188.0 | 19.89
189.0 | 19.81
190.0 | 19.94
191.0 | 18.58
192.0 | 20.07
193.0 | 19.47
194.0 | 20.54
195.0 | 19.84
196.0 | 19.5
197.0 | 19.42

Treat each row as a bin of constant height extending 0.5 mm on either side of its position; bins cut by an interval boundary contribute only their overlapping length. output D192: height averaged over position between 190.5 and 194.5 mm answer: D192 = 19.7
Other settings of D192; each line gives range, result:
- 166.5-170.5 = 19.1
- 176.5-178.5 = 19.6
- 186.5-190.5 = 19.8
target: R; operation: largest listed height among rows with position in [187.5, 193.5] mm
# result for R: 20.07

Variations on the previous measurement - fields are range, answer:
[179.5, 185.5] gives 20.57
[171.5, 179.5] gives 20.49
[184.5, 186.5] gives 20.14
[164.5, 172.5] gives 20.27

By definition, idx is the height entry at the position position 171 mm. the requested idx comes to 19.53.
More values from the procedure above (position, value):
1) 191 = 18.58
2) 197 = 19.42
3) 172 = 19.27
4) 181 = 20.57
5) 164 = 19.58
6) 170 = 18.8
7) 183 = 19.45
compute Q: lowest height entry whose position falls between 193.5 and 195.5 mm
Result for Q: 19.84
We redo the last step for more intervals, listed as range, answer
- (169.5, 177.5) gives 18.8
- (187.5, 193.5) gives 18.58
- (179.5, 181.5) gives 19.69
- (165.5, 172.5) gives 18.68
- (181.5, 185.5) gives 18.87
